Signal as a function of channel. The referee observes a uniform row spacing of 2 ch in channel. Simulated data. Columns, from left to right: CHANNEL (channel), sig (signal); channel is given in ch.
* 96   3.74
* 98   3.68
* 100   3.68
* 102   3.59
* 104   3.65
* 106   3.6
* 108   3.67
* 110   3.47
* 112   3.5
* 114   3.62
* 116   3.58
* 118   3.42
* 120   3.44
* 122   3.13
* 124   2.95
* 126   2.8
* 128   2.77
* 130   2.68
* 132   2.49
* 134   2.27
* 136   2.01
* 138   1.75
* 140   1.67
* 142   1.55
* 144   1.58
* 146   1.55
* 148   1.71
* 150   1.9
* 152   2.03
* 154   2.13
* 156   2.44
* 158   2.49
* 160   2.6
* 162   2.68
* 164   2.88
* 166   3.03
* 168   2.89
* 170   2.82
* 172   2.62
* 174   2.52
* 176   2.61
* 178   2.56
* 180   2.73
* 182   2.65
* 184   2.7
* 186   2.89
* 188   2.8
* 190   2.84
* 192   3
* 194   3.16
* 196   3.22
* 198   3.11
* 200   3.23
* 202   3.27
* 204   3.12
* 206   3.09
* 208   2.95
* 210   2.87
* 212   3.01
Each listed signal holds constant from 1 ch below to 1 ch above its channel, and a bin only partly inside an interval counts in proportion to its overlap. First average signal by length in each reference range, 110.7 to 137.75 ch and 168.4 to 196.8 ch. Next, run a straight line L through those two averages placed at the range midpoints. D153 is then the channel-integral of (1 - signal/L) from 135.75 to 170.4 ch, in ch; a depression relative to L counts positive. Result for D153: 8.04 ch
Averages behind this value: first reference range 2.95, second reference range 2.79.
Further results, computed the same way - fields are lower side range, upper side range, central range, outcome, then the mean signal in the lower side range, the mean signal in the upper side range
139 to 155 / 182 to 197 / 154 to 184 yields -4.0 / 1.77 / 2.92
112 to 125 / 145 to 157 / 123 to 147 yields 4.6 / 3.37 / 1.96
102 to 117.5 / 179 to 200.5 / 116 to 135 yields 3.0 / 3.58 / 2.93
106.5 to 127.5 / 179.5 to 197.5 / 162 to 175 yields 1.0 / 3.35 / 2.9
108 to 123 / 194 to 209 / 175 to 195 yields 2.6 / 3.47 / 3.14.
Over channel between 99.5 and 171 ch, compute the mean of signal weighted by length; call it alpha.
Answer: 2.72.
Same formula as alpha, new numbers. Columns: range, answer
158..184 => 2.71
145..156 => 1.92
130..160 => 2.01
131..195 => 2.42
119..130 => 2.99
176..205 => 2.94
